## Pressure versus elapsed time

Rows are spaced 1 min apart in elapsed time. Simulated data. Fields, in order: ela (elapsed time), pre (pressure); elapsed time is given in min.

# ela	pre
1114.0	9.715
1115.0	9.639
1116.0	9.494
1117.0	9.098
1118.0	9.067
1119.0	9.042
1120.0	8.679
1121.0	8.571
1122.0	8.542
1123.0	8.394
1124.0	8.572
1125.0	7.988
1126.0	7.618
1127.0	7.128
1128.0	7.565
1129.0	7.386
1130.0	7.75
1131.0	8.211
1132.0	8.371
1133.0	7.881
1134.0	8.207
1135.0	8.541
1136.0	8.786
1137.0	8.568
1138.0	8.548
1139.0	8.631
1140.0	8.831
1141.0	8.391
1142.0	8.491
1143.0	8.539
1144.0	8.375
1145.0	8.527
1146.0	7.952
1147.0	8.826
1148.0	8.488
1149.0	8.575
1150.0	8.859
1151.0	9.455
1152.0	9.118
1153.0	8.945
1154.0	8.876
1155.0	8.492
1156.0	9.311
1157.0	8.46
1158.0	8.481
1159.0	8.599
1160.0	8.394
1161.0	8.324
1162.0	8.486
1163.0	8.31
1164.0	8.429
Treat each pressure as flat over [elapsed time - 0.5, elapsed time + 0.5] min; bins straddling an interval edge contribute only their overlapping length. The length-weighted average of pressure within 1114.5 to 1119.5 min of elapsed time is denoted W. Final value 9.27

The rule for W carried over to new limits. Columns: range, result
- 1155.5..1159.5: 8.71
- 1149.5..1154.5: 9.05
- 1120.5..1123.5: 8.5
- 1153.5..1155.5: 8.68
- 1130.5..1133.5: 8.15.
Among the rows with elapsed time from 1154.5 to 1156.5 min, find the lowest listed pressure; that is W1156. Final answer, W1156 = 8.492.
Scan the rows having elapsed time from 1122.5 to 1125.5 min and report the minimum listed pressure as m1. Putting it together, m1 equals 7.988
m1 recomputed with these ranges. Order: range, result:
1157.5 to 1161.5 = 8.324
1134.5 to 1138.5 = 8.541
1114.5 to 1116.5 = 9.494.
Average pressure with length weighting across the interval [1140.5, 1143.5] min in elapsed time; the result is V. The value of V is 8.47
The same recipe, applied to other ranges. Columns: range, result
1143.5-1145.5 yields 8.45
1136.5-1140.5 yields 8.64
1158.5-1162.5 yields 8.45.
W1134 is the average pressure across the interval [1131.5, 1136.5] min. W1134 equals 8.36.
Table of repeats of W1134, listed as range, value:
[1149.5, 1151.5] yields 9.16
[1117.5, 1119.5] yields 9.05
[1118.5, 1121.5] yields 8.76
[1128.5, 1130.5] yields 7.57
